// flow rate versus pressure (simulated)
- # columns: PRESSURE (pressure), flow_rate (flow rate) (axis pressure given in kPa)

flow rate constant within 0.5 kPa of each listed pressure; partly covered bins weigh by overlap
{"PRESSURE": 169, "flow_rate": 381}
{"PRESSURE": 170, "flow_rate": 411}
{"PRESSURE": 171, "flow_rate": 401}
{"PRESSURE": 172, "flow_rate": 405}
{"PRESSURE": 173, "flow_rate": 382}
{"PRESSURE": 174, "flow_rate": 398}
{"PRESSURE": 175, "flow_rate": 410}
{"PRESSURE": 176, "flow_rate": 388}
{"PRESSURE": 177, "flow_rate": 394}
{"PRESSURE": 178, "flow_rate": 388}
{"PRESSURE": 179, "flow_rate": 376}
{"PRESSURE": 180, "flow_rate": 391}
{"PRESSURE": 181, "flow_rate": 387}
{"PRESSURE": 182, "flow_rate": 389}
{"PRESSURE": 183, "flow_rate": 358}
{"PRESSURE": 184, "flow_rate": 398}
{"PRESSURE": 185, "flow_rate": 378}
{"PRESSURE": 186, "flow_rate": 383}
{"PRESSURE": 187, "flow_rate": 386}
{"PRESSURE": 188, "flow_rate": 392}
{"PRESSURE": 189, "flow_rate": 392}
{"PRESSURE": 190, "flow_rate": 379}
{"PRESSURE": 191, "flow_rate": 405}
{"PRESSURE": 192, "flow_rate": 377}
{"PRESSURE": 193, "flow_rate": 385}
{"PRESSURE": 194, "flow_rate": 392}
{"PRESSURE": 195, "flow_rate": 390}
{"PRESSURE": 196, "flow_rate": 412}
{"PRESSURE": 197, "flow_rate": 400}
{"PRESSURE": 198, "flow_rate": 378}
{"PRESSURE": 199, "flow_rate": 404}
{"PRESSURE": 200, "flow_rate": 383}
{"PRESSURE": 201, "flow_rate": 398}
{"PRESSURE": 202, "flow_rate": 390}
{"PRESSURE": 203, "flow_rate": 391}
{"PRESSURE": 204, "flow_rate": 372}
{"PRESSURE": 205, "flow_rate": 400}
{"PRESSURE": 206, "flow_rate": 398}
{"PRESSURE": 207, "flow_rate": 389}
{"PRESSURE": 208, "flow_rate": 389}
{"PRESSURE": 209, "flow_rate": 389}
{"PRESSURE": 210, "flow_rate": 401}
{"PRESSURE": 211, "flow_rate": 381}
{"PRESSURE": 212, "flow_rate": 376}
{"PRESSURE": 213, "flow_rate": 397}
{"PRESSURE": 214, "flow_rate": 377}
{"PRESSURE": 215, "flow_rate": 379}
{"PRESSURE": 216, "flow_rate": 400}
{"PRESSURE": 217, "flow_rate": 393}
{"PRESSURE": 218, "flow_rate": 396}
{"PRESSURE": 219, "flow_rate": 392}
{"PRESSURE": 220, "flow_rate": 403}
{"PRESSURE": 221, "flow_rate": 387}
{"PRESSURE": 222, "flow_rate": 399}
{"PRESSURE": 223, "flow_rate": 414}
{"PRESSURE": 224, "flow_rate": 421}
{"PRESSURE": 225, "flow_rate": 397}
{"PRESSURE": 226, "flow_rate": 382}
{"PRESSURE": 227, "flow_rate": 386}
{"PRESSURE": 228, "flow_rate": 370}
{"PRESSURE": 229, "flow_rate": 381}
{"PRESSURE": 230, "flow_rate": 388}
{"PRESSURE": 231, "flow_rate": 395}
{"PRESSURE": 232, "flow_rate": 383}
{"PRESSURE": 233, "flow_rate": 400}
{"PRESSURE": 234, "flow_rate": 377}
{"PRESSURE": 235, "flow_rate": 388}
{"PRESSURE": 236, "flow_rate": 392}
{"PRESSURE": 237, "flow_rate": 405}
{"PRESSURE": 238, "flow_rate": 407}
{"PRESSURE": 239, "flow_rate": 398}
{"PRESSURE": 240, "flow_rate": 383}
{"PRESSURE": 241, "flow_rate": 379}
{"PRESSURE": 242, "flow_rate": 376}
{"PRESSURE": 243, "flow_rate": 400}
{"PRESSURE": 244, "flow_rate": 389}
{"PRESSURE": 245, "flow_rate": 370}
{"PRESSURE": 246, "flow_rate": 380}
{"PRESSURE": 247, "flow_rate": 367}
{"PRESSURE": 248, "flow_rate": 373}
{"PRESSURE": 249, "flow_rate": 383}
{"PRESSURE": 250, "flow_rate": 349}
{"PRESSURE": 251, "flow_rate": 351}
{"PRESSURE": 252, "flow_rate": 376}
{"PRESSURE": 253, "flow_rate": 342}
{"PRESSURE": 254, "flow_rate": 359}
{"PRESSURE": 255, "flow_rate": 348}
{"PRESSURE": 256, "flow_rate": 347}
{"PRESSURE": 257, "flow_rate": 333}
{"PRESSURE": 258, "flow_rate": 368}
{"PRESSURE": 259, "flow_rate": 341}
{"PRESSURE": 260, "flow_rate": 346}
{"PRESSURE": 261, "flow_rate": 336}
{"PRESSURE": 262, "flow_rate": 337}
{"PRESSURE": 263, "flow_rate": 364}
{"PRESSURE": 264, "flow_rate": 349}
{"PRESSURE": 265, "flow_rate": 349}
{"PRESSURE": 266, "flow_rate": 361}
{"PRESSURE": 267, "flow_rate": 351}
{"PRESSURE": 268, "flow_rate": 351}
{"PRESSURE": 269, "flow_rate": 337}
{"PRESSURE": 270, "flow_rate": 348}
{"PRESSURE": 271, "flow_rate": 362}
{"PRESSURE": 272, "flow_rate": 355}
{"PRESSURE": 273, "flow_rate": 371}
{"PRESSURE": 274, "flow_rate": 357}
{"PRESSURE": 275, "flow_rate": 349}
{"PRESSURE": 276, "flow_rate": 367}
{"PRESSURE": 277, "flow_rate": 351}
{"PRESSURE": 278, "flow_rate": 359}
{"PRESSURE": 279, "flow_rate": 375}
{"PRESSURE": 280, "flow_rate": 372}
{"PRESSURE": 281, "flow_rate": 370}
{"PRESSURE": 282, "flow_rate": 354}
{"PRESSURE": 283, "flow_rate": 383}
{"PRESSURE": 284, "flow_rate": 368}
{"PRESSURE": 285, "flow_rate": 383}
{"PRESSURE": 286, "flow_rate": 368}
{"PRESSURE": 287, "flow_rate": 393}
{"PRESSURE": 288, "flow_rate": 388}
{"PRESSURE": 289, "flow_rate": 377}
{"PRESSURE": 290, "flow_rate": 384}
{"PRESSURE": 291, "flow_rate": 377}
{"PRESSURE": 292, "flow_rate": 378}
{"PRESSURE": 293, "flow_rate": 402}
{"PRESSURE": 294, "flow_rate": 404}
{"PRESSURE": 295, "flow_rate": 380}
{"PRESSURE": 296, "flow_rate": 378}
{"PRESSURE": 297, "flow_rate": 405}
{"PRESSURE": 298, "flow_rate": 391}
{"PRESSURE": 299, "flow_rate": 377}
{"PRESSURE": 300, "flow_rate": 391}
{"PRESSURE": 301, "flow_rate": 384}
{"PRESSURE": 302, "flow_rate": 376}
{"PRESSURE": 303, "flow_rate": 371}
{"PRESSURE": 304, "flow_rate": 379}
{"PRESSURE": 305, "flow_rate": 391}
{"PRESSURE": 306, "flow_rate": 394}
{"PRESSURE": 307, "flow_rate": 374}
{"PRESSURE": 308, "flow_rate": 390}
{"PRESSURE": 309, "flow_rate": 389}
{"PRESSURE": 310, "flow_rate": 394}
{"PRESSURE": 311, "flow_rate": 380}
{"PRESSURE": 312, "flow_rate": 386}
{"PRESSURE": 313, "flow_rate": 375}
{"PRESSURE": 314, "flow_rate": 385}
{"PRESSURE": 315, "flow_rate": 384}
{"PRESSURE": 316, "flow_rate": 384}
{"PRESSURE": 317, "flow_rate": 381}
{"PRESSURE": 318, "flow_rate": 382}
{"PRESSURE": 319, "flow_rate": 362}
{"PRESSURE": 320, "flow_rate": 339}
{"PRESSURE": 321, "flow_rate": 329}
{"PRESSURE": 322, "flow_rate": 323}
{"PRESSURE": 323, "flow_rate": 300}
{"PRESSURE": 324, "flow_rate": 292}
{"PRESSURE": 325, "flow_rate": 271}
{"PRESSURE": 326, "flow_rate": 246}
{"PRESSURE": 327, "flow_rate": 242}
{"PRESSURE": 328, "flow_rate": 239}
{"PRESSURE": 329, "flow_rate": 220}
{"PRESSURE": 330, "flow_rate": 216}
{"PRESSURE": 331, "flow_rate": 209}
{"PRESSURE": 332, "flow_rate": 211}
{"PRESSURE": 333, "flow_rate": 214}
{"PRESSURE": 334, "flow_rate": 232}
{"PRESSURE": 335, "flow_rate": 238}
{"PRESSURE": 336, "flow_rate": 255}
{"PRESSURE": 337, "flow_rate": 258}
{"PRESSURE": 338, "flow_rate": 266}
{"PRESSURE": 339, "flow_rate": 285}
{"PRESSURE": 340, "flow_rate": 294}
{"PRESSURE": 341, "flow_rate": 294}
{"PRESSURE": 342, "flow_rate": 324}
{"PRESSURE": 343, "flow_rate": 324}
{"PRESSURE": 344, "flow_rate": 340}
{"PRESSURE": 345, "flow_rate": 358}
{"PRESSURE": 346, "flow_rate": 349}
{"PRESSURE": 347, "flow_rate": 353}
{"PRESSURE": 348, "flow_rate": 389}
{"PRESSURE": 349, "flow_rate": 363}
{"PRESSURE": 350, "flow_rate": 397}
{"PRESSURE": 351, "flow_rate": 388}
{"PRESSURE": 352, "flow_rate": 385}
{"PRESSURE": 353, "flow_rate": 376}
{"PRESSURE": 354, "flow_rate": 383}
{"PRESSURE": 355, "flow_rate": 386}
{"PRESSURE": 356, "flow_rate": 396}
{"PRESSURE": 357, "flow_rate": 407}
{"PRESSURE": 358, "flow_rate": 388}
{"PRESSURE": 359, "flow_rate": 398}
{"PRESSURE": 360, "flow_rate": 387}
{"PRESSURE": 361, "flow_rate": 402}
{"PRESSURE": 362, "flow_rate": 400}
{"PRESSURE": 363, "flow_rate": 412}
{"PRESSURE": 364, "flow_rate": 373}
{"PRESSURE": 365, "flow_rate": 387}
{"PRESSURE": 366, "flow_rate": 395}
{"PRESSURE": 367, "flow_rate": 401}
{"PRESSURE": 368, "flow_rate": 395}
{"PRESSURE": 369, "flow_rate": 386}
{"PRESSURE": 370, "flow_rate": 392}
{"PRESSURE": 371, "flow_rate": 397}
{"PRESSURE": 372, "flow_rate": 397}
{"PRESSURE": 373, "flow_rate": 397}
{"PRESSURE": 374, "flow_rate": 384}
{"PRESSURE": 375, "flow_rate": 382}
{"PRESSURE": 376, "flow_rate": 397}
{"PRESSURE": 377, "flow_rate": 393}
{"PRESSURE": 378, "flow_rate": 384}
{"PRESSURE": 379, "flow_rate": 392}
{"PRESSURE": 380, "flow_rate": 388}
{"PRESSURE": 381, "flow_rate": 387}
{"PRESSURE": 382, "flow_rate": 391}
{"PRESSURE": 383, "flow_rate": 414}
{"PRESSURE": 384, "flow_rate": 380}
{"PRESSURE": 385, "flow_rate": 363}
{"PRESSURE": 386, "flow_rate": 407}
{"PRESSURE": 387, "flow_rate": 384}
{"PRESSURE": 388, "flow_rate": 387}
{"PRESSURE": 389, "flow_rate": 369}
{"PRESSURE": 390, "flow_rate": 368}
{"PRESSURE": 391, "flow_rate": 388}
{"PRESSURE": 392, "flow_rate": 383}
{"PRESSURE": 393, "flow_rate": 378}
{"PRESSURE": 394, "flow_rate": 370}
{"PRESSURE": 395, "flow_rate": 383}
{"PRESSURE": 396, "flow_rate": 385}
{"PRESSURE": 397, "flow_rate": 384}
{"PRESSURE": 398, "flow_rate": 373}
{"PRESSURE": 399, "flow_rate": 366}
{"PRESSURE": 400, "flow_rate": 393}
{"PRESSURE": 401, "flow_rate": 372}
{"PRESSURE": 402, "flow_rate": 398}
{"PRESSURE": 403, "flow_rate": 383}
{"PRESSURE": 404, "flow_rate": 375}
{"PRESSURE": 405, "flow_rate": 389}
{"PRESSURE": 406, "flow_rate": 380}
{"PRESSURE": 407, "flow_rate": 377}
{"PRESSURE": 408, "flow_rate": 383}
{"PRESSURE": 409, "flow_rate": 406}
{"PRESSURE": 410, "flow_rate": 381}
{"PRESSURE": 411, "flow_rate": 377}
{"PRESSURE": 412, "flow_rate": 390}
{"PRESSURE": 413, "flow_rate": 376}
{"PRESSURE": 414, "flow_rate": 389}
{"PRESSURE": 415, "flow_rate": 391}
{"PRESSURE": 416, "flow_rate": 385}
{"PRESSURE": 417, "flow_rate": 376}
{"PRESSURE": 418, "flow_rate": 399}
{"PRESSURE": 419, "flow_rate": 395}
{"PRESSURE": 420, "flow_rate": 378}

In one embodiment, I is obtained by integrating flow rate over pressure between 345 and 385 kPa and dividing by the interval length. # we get 388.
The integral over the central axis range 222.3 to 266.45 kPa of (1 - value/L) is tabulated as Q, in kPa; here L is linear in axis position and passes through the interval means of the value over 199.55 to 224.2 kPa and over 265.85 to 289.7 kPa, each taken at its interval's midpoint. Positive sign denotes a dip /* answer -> 0.60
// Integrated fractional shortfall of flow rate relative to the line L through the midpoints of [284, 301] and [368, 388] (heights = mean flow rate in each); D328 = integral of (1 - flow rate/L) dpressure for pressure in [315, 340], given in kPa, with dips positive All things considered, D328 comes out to 6.8 kPa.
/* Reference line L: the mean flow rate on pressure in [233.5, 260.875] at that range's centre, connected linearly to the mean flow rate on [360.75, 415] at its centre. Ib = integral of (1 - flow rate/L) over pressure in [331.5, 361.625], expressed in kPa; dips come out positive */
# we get 3.73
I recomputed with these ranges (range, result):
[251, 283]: 355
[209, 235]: 391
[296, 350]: 329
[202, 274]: 376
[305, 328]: 349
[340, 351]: 348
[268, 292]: 367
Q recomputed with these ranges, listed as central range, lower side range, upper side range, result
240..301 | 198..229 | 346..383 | 3.6 kPa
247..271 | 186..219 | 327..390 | 1.5 kPa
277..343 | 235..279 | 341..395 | 5.7 kPa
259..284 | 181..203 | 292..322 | 1.7 kPa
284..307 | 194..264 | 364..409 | -0.1 kPa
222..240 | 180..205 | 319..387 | -0.7 kPa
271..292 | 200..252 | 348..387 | 1.0 kPa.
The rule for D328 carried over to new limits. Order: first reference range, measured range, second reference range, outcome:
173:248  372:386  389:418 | -0.24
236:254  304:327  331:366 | -0.14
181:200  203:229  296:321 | -0.30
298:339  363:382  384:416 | -1.50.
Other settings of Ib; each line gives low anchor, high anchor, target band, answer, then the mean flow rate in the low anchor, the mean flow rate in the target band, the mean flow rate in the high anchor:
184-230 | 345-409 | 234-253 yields 0.5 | 391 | 380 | 386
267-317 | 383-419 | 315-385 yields 6.4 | 376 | 345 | 383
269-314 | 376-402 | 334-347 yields 2.8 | 377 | 298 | 384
